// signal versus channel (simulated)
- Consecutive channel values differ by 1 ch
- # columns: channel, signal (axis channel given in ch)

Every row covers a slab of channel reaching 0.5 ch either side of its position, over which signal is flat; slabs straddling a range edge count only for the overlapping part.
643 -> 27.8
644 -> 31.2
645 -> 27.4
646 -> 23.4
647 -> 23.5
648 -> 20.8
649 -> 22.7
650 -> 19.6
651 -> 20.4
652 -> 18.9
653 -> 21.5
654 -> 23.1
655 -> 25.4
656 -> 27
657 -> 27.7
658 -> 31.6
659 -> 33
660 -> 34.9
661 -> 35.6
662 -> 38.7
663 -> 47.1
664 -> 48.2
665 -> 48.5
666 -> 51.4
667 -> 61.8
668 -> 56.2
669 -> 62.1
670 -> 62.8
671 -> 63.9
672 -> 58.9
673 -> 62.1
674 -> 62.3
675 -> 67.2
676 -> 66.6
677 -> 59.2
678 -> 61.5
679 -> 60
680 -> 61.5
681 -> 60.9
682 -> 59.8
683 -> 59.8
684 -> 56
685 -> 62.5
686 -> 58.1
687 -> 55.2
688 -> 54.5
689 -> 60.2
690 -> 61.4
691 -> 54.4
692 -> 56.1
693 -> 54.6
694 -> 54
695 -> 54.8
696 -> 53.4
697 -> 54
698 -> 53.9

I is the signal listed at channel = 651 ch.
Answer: 20.4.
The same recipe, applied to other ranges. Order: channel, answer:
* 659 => 33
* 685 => 62.5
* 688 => 54.5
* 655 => 25.4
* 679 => 60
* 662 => 38.7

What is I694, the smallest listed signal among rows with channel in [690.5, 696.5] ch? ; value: 53.4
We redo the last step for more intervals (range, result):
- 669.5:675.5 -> 58.9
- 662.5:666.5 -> 47.1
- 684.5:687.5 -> 55.2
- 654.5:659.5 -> 25.4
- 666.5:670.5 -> 56.2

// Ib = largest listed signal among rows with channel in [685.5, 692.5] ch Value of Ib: 61.4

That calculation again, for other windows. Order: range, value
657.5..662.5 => 38.7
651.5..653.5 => 21.5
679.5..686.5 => 62.5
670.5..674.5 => 63.9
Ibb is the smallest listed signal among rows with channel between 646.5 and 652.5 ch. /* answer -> 18.9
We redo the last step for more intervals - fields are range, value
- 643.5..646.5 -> 23.4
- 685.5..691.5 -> 54.4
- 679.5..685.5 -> 56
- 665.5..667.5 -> 51.4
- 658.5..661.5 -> 33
